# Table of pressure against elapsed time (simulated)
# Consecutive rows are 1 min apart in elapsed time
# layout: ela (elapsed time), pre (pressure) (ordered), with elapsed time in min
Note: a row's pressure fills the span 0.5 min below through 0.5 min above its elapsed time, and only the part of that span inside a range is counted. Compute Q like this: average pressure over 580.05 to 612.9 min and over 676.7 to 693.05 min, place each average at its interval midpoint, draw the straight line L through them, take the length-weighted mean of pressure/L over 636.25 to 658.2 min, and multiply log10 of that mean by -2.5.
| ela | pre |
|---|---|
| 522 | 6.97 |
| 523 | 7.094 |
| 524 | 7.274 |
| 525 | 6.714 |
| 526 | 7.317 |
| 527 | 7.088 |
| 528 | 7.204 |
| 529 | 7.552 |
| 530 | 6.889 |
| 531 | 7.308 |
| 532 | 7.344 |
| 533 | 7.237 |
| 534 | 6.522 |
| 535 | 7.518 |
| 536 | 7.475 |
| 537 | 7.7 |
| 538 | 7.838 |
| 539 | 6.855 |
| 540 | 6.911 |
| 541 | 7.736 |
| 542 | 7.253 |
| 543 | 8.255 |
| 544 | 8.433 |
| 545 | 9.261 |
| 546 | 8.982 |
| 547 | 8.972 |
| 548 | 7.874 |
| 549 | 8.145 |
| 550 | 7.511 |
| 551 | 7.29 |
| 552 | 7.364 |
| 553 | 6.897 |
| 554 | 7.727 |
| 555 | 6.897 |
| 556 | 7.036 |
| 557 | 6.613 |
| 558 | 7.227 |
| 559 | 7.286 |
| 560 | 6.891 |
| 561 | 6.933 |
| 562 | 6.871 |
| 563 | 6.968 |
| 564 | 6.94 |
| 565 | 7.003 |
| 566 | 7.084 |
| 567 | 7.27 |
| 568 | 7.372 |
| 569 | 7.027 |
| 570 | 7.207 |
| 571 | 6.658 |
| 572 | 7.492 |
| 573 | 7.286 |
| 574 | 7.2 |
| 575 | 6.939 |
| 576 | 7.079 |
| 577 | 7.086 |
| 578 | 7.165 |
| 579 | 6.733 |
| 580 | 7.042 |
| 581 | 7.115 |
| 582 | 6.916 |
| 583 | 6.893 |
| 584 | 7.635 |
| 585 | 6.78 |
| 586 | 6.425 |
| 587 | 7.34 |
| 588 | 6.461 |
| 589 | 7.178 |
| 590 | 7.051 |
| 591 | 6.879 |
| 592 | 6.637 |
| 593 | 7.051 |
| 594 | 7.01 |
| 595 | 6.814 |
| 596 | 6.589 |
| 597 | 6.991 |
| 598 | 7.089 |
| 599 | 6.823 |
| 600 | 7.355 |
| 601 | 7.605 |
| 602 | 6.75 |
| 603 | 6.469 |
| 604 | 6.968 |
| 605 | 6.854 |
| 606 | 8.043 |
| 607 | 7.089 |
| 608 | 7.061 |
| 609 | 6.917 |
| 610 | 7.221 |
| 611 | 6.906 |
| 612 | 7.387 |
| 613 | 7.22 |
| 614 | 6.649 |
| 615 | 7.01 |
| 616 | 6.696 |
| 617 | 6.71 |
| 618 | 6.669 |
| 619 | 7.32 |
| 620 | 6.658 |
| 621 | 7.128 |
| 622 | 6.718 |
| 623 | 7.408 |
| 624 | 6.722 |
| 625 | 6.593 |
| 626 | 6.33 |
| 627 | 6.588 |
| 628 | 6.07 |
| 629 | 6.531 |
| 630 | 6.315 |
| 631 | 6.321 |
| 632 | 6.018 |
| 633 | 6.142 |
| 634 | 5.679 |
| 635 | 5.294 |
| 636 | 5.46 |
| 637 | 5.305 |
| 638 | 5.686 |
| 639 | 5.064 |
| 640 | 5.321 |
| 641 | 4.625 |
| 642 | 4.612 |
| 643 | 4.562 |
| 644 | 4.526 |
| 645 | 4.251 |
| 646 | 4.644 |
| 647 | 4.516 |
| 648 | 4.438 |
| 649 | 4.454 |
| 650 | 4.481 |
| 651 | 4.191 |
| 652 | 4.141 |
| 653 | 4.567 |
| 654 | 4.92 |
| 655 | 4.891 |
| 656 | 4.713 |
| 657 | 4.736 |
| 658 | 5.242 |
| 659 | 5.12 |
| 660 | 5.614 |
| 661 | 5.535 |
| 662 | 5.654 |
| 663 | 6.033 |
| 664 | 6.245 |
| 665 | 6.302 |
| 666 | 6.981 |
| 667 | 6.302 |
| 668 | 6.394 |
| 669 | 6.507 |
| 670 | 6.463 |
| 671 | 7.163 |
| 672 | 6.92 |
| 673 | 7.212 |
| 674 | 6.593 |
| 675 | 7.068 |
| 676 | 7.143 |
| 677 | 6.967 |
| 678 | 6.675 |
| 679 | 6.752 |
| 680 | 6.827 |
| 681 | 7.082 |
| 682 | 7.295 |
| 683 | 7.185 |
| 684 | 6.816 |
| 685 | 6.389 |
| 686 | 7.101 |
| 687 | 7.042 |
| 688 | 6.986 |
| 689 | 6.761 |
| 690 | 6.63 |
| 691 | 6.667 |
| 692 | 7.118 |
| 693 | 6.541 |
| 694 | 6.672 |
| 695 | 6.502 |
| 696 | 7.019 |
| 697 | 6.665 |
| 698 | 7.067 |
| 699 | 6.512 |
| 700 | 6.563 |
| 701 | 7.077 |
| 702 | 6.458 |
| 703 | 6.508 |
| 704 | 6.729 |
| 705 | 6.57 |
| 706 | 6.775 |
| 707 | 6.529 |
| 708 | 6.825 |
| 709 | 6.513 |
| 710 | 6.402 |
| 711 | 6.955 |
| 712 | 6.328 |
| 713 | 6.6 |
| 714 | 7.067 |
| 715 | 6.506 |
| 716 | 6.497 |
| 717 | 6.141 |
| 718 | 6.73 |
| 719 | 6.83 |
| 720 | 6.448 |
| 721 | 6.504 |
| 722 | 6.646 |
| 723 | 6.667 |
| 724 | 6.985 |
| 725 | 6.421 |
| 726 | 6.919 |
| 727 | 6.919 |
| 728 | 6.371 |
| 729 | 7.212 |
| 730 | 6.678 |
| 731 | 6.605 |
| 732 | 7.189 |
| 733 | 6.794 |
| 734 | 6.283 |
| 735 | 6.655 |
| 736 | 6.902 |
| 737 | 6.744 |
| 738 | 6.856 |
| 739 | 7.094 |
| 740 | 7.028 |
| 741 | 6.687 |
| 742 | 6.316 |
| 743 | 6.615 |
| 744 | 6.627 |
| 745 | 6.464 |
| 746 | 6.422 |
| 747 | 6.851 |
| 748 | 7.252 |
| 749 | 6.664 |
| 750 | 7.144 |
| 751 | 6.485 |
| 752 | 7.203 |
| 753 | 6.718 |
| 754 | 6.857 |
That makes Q 0.42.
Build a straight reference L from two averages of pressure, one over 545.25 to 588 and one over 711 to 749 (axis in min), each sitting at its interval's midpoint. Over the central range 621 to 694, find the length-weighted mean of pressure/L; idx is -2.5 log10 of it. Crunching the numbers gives 0.16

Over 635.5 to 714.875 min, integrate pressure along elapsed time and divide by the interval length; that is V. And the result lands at 6.1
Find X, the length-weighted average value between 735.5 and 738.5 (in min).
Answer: 6.83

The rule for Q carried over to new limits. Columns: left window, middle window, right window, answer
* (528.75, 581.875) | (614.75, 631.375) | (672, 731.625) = 0.060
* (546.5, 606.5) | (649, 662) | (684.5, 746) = 0.377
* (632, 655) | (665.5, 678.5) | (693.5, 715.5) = -0.188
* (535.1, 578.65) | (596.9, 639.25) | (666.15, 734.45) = 0.073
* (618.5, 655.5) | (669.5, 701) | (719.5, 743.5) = -0.120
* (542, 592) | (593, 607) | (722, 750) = 0.021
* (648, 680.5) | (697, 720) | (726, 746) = -0.039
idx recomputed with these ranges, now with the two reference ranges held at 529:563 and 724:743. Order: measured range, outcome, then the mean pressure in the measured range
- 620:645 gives 0.22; 5.86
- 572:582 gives 0.04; 7.08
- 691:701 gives 0.02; 6.75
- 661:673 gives 0.09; 6.44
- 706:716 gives 0.03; 6.64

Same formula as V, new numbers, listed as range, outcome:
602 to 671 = 5.96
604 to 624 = 7.03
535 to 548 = 7.95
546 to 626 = 7.08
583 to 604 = 6.95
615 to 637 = 6.43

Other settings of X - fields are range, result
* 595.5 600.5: 6.97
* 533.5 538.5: 7.41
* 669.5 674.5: 6.87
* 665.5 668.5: 6.56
